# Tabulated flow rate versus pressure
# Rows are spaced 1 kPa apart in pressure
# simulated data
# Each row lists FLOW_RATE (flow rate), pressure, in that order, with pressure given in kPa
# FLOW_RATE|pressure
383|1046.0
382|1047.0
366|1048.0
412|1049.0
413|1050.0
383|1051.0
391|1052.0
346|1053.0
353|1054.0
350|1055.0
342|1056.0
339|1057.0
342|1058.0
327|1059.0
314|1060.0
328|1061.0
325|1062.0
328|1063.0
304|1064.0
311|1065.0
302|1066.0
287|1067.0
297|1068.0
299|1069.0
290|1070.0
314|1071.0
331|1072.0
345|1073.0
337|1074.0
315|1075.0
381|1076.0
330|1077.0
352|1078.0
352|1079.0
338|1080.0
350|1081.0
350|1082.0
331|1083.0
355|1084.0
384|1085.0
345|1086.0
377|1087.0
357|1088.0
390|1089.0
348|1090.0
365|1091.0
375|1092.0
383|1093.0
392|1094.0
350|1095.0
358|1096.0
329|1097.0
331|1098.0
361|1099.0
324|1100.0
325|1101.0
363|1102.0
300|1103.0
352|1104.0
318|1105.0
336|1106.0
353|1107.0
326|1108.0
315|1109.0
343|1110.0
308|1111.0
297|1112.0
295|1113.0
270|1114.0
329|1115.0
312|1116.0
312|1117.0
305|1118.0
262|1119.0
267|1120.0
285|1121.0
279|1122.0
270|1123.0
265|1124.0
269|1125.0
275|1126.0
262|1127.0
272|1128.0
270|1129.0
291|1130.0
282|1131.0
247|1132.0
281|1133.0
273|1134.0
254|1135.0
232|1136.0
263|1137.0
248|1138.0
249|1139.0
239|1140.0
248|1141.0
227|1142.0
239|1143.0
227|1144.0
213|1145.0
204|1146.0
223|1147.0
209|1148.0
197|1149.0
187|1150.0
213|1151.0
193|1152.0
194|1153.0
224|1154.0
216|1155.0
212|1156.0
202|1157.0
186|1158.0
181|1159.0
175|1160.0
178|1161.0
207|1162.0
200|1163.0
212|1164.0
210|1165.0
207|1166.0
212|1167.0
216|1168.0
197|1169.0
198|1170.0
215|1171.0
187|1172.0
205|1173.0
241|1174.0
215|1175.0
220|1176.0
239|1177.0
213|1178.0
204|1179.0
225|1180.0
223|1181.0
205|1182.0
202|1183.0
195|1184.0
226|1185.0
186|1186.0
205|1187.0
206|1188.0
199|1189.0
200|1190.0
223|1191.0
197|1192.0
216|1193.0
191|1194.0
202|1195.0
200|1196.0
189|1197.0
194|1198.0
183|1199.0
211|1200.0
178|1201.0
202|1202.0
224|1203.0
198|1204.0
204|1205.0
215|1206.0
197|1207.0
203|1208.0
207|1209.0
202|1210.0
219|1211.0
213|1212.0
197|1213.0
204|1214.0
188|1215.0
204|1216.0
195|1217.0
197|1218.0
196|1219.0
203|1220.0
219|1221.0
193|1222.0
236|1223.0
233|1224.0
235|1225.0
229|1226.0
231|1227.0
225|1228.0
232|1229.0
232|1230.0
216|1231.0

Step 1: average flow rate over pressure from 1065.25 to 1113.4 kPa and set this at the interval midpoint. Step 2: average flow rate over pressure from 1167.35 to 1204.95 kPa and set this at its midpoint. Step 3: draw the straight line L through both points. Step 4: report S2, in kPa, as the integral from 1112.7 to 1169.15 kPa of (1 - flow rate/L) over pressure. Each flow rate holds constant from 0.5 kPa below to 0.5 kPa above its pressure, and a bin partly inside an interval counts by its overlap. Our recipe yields 6.2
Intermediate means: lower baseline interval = 339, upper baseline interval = 206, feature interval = 240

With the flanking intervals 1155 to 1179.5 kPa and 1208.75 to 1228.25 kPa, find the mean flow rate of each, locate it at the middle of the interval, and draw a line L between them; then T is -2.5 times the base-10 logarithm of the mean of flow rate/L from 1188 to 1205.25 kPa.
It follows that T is 0.04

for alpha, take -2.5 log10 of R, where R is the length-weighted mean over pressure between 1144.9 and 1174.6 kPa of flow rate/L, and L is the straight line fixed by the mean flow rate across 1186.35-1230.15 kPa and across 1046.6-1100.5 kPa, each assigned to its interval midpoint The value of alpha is 0.25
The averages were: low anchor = 346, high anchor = 207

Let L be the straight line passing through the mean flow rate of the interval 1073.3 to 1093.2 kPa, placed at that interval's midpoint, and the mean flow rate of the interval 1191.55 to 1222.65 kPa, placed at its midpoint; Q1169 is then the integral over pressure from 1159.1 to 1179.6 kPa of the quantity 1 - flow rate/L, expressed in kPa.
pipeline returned 3.37 kPa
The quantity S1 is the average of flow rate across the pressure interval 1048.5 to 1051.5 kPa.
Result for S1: 403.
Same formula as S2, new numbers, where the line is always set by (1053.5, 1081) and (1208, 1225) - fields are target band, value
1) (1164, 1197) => 3.9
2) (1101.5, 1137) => -0.8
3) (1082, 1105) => -3.5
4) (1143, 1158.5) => 3.1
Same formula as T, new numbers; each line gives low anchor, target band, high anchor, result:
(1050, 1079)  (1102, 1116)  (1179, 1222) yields -0.105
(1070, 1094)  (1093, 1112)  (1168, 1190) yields -0.053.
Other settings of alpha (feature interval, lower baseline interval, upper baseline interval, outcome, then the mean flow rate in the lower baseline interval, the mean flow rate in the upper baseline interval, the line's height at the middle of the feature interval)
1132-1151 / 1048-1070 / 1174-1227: 0.12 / 337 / 207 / 262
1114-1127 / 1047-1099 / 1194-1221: 0.04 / 346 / 201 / 295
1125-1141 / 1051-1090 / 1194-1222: 0.05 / 338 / 201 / 276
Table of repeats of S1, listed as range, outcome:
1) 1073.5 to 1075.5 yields 326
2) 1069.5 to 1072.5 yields 312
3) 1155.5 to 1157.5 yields 207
